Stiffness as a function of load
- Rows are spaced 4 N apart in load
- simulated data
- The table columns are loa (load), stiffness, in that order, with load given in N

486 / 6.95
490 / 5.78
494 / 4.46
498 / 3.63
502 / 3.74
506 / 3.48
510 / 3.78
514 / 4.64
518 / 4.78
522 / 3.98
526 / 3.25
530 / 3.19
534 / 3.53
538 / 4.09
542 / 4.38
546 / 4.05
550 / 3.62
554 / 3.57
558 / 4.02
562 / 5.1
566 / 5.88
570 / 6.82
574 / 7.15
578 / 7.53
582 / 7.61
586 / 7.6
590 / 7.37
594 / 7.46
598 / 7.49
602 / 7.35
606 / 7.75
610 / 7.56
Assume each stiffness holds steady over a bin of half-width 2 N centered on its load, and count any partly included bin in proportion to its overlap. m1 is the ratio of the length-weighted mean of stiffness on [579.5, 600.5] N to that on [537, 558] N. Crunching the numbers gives 1.90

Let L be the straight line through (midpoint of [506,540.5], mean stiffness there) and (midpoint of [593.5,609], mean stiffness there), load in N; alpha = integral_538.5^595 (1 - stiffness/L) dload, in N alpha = 2.05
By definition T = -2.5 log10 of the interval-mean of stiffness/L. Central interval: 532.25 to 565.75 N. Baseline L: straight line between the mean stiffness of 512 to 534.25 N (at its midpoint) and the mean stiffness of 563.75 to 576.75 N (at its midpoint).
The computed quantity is 0.288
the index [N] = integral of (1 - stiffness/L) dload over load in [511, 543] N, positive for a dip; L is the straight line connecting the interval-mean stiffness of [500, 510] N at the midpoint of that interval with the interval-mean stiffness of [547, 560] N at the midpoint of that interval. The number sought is -2.3 N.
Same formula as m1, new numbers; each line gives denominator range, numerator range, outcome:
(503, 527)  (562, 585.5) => 1.72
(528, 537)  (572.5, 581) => 2.15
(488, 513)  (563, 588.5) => 1.69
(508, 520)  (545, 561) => 0.88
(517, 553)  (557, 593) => 1.73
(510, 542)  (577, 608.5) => 1.91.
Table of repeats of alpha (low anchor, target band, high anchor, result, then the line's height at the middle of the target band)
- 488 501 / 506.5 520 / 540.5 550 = 0.2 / 4.38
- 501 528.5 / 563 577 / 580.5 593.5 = 0.2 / 6.68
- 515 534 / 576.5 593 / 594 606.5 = -1.9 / 6.74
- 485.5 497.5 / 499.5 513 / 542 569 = 3.6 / 5.12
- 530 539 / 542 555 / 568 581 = 2.6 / 4.89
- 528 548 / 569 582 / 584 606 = -2.1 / 6.24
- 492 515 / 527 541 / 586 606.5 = 4.0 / 5.09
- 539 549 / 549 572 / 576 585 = 3.5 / 5.69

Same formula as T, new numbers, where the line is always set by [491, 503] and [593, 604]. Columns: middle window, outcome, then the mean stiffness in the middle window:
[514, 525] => 0.12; 4.32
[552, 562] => 0.44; 4.06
